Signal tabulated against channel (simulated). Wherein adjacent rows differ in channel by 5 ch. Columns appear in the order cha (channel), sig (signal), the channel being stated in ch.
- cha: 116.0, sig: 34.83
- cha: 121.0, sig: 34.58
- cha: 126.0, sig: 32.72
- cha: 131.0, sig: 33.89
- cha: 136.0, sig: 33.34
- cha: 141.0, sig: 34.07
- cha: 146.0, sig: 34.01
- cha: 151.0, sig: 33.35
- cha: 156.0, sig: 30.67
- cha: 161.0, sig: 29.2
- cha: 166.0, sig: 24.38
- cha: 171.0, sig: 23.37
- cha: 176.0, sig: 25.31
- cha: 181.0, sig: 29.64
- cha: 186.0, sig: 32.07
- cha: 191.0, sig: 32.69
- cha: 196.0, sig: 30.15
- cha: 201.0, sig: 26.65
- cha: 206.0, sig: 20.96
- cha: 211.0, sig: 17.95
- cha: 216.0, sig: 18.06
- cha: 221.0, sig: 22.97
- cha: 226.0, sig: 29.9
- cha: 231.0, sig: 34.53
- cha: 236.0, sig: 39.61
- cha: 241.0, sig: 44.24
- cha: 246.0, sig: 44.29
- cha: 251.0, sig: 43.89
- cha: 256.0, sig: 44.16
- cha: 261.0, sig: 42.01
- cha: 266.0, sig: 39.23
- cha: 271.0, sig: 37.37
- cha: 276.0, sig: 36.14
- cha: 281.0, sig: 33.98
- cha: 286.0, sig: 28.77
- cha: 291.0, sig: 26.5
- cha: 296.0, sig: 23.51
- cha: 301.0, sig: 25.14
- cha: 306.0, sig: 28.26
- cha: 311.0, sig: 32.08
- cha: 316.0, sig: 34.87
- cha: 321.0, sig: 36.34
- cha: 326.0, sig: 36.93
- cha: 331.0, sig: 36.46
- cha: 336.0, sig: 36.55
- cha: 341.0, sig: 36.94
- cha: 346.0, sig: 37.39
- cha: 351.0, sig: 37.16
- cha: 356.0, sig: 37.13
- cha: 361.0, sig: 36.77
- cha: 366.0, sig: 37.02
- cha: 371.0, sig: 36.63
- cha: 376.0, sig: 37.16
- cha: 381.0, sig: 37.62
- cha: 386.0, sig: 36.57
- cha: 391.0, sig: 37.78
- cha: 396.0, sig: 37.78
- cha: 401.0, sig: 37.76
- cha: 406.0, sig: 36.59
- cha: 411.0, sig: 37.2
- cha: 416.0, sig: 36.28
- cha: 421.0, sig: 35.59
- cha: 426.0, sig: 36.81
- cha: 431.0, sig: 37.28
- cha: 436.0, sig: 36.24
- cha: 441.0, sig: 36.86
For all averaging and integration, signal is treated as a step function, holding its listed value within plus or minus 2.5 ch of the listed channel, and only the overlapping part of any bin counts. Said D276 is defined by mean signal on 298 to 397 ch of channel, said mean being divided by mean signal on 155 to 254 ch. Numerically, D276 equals 1.18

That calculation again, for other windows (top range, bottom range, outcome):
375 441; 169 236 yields 1.37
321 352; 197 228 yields 1.60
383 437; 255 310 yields 1.12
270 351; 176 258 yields 1.04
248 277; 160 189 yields 1.49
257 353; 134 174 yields 1.13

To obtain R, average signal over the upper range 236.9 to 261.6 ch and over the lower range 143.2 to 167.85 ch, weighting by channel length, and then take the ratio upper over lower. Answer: 1.43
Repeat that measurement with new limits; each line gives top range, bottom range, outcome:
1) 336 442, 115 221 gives 1.28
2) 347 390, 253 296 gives 1.05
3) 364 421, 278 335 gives 1.18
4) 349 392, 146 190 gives 1.28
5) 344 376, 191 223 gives 1.57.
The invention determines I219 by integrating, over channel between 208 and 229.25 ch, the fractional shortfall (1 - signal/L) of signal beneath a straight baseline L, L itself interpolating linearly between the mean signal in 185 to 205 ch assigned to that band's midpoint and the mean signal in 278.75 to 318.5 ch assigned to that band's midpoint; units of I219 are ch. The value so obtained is 4.92 ch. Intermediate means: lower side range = 29.6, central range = 22.6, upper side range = 29.1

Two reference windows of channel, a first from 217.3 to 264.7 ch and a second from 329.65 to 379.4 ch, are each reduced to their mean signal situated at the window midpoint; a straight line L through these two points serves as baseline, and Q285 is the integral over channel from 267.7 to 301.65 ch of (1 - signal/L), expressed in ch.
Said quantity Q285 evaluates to 6.2 ch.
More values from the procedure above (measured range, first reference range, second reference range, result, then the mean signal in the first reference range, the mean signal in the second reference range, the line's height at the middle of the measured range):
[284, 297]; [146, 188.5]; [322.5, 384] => 2.9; 28.8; 37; 34.2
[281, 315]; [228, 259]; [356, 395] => 9.9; 41.6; 37.1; 39.7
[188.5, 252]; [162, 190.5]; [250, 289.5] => 3.2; 27.5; 37.7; 32.3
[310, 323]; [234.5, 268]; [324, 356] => 1.3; 42.6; 36.9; 38.4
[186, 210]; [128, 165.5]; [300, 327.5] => 3.6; 32.2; 32.5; 32.3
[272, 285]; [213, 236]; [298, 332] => -1.7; 27.6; 32.6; 30.6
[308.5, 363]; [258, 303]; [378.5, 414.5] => -2.1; 32.7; 37.3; 34.9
